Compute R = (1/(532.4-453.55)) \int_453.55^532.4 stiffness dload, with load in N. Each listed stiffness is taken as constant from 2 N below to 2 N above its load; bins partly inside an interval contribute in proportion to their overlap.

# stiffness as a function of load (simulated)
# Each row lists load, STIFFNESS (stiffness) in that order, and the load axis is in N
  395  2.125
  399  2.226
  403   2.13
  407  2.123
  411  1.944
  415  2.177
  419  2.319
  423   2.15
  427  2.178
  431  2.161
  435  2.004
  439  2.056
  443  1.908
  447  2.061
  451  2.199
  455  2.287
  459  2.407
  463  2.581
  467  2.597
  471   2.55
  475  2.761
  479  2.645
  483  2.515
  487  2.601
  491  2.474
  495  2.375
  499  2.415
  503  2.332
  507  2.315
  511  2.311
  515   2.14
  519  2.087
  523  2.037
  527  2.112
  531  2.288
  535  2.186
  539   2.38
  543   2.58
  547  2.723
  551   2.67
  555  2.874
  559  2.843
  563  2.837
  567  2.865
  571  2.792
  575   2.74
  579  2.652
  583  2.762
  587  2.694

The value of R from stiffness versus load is 2.39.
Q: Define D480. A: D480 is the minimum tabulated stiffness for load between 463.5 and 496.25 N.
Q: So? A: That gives 2.375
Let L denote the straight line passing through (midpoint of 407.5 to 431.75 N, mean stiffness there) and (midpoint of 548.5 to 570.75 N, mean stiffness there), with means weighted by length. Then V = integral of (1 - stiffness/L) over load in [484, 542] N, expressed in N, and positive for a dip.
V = 6.5 N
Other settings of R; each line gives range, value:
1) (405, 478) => 2.25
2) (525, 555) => 2.45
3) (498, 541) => 2.23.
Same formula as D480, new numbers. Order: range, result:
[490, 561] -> 2.037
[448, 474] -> 2.199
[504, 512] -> 2.311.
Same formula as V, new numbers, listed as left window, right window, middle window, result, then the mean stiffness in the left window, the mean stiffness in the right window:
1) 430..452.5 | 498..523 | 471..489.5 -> -3.91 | 2.06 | 2.24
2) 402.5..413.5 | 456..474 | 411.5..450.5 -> 2.36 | 2.06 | 2.53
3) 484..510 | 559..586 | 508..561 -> 4.09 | 2.42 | 2.78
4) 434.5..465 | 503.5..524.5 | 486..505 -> -2.05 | 2.2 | 2.19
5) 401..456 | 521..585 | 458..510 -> -4.05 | 2.12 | 2.58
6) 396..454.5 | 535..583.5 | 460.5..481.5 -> -2.70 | 2.12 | 2.7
